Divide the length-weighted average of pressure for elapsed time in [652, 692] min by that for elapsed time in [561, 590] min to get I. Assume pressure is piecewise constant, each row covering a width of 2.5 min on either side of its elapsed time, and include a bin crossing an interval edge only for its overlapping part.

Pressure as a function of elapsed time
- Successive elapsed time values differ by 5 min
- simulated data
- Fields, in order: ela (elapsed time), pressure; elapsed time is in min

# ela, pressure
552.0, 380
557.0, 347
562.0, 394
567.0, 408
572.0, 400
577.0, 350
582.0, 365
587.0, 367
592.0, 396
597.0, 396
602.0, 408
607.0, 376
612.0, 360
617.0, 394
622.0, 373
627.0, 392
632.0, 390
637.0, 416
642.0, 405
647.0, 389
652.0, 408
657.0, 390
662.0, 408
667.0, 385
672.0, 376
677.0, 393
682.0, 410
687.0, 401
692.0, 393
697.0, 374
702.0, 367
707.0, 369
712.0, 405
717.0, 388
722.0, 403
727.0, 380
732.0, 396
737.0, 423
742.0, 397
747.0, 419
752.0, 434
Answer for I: 1.04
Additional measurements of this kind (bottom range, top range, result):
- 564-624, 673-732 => 1.02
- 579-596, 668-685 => 1.04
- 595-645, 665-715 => 0.99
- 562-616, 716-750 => 1.05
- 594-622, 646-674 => 1.02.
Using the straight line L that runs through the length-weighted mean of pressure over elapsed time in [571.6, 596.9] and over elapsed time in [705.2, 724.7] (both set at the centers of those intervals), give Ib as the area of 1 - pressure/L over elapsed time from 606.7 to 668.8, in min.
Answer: -1.6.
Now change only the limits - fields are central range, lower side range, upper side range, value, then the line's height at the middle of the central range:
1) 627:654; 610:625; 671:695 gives -1.2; 383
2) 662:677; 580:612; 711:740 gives 0.2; 392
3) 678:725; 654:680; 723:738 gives 0.6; 395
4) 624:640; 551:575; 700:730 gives -0.5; 386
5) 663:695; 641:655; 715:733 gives 0.2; 396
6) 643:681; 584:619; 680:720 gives -0.7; 387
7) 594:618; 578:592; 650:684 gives -0.7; 376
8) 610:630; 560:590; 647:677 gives 0.3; 387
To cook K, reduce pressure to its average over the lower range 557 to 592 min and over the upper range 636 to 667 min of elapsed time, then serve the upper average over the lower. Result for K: 1.1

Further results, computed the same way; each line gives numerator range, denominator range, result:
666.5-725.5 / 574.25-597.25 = 1.04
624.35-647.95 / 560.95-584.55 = 1.04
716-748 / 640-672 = 1.01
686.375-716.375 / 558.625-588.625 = 1.01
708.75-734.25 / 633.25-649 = 0.98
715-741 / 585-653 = 1.02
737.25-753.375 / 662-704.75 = 1.07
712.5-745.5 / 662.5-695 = 1.01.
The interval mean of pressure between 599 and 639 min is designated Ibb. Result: 388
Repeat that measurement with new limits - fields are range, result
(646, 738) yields 392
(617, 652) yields 395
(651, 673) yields 394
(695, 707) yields 370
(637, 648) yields 402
